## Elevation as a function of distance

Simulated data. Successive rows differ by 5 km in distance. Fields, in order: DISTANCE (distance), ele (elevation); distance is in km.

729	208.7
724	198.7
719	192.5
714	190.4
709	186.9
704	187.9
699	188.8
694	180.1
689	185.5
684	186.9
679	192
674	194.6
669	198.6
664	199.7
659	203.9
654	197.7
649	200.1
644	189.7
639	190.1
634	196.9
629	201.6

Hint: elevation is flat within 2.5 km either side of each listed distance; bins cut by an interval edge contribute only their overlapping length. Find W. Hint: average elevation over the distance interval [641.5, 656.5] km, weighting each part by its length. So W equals 196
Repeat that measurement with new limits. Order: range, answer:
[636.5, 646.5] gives 190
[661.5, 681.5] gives 196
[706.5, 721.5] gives 190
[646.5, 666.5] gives 200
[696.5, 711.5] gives 188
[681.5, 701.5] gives 185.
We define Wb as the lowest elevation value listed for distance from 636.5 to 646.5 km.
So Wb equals 189.7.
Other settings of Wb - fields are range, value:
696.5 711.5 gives 186.9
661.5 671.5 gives 198.6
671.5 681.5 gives 192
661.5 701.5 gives 180.1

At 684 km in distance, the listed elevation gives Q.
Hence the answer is 186.9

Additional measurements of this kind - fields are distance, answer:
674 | 194.6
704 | 187.9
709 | 186.9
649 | 200.1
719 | 192.5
